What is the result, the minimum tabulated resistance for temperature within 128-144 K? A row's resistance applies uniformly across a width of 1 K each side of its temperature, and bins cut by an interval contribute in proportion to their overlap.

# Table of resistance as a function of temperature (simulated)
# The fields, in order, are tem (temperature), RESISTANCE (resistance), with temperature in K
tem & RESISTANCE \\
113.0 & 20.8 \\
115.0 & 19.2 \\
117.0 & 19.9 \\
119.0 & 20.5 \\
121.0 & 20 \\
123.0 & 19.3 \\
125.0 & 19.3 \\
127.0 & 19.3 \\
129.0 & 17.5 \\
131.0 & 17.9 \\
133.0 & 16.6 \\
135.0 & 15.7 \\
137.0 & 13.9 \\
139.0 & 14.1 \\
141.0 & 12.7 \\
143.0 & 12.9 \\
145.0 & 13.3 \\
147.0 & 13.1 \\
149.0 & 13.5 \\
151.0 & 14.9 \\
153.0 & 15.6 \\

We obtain 12.7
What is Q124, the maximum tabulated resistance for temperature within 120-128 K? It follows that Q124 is 20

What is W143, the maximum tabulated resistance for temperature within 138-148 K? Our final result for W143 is 14.1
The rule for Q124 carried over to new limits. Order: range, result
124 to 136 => 19.3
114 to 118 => 19.9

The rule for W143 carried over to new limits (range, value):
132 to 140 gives 16.6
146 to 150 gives 13.5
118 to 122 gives 20.5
